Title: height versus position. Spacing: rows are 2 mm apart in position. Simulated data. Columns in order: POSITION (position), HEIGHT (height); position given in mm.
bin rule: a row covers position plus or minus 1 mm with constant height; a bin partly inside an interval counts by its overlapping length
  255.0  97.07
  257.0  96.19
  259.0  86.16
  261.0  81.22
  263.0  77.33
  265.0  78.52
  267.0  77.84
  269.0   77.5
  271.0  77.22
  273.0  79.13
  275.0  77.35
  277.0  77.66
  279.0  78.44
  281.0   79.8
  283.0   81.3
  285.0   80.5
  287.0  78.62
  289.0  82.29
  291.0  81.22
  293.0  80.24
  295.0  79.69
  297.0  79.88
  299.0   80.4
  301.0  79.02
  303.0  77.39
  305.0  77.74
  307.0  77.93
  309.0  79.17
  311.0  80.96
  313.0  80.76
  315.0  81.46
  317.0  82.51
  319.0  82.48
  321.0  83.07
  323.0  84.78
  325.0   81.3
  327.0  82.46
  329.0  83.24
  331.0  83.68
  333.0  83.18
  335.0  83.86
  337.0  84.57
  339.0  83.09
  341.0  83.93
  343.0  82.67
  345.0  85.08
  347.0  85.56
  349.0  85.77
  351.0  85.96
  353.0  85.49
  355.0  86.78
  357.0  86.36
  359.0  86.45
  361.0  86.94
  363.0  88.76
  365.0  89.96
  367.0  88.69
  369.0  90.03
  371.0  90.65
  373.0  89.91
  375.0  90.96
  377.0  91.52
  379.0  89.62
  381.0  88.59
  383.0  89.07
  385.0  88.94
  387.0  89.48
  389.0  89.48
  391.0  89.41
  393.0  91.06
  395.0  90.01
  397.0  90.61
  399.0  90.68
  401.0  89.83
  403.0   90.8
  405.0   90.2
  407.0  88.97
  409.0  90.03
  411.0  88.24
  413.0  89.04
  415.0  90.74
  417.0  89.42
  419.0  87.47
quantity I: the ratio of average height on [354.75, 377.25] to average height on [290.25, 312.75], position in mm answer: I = 1.1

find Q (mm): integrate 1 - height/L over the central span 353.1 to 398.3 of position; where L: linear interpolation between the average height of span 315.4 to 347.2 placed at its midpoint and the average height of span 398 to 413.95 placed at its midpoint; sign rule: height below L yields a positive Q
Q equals -1.05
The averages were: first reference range 83.4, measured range 89.2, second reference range 89.7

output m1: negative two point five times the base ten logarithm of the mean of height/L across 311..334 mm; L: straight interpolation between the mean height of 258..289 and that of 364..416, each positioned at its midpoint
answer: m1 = 0.016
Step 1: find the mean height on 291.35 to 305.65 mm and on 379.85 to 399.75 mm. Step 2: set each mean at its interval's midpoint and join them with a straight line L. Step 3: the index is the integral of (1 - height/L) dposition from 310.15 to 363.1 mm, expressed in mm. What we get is -0.2 mm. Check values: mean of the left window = 79.3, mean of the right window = 89.7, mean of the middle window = 84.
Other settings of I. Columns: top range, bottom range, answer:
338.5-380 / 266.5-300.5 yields 1.10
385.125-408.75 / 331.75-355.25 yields 1.06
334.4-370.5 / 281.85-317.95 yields 1.08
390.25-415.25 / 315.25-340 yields 1.08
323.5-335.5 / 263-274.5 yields 1.06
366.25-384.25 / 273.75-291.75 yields 1.13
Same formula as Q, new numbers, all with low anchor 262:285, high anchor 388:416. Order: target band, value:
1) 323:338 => 0.0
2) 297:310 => 0.4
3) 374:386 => -0.2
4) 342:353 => 0.0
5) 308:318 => 0.1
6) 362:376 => -0.5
